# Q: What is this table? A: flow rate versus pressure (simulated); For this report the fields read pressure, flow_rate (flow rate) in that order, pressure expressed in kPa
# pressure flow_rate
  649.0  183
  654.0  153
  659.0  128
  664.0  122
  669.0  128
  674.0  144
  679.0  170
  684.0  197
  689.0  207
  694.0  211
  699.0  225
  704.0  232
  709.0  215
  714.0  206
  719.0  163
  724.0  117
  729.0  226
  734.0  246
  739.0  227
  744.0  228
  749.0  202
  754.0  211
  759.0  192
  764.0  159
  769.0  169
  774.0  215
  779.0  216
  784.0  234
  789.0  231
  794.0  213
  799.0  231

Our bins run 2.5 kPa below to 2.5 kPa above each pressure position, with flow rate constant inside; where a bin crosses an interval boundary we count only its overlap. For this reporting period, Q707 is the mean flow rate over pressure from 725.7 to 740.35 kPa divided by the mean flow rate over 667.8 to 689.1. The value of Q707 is 1.4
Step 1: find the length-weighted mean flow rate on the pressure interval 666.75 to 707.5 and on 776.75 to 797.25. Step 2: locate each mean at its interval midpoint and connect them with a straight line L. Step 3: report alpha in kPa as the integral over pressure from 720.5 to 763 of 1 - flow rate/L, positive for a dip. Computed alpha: 1.1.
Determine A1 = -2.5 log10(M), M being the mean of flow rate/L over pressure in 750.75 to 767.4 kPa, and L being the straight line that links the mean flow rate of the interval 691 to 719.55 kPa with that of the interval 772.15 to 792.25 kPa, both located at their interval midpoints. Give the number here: 0.18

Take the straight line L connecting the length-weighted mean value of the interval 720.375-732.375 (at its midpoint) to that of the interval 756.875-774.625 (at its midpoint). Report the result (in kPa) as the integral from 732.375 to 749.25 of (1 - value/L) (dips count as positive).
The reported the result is -4.8 kPa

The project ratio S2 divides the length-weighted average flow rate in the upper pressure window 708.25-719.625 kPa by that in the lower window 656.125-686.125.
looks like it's 1.33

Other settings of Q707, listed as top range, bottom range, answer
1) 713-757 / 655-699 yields 1.22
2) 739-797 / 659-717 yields 1.13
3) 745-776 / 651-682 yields 1.35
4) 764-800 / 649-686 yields 1.40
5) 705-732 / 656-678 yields 1.41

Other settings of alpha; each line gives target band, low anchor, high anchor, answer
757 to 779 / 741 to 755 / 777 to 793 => 3.35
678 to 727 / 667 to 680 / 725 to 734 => -4.79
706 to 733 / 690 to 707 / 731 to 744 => 4.56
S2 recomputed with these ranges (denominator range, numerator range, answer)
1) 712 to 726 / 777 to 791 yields 1.40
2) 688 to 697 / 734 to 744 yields 1.10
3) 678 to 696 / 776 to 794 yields 1.13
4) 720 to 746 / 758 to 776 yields 0.89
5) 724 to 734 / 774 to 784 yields 1.08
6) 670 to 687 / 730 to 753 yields 1.34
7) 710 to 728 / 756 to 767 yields 1.03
